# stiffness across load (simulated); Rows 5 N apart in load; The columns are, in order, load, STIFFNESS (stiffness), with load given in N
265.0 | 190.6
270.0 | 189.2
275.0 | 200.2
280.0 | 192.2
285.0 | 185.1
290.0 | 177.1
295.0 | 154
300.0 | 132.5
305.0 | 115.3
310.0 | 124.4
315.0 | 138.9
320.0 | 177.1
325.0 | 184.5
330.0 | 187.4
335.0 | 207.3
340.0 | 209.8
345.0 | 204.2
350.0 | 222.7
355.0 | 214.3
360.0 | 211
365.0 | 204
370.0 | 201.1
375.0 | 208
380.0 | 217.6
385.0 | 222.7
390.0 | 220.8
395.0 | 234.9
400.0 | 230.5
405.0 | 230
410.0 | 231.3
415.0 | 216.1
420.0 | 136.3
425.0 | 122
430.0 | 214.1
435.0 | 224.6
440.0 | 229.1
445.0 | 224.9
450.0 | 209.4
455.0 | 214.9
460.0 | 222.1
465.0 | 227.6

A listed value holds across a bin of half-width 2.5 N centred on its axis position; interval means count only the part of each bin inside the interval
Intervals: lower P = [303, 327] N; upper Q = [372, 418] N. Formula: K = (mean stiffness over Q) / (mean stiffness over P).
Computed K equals 1.5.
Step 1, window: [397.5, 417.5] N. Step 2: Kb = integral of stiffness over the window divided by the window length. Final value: 227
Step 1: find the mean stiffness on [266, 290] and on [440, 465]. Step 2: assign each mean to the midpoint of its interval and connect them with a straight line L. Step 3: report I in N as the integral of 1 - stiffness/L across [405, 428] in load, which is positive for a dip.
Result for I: 3.3 N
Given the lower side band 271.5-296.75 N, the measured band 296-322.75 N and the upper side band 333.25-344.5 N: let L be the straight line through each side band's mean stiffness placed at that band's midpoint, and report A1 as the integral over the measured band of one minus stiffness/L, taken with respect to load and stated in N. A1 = 7.6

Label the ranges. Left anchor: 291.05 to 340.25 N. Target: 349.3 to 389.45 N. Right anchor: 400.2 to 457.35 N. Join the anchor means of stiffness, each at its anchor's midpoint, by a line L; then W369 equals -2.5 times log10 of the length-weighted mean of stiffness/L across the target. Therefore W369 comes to -0.17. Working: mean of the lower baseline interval 161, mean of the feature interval 213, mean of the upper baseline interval 206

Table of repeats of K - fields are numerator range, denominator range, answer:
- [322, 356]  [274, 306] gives 1.23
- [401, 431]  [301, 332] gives 1.26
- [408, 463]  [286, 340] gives 1.25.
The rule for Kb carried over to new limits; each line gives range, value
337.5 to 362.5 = 212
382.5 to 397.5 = 226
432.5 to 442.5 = 227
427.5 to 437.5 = 219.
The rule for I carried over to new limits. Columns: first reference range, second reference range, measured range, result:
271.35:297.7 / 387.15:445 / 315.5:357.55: -1.2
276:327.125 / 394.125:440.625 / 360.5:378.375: -1.9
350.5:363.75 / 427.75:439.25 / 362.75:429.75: 3.4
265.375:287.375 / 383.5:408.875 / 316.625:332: 1.9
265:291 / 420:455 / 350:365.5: -1.4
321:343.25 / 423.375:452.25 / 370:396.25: -2.2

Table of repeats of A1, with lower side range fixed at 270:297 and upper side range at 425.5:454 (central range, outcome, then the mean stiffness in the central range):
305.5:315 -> 3.1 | 126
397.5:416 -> -1.9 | 228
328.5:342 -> -0.6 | 202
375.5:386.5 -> -0.9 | 218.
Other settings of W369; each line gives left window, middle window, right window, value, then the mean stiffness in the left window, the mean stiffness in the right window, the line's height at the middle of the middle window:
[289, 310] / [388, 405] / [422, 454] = -0.24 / 140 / 203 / 184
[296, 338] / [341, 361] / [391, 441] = -0.21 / 159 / 207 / 175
